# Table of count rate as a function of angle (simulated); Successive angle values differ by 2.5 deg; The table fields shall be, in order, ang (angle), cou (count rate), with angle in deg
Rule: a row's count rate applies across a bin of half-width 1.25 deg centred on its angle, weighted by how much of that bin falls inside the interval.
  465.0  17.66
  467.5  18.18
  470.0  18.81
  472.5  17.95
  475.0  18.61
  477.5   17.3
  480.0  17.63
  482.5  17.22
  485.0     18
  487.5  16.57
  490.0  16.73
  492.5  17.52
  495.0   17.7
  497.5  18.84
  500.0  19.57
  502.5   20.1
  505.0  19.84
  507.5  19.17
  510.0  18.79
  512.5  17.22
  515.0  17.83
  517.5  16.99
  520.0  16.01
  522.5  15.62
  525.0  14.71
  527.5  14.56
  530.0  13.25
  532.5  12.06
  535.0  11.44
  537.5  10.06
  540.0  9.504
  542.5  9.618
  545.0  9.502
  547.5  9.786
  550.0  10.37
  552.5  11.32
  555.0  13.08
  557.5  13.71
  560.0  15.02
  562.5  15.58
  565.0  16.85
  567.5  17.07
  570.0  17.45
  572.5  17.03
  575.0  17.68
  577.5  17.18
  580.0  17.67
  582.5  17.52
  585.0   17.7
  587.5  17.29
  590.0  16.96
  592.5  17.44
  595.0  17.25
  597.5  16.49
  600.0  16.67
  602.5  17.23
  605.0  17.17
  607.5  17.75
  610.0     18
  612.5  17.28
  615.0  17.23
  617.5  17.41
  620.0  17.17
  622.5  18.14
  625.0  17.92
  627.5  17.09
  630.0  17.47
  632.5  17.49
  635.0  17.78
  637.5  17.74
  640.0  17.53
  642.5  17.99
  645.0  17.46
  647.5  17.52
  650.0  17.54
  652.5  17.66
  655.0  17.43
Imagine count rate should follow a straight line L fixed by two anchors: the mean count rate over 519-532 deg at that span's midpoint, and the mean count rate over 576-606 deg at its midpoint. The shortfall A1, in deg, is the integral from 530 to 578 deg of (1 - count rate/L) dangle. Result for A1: 7.7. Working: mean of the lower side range 14.6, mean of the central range 13.3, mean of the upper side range 17.2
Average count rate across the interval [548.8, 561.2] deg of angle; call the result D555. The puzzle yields 12.7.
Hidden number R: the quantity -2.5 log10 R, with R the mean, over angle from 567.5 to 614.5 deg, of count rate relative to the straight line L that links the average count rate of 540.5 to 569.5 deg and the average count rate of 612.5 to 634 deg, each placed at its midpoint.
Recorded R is -0.14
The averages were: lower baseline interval 12.9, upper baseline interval 17.5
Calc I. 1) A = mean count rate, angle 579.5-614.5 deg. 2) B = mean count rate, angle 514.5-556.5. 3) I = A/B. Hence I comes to 1.37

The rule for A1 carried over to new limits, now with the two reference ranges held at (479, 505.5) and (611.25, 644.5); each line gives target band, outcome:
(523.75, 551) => 9.99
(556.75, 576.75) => 1.59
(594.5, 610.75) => 0.42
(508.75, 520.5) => 0.37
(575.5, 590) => 0.25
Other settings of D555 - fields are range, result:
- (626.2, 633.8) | 17.4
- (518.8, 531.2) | 14.8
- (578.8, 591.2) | 17.4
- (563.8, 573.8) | 17.1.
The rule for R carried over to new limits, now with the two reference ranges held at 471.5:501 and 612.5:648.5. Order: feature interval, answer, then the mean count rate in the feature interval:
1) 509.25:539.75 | 0.21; 14.6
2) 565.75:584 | 0.02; 17.4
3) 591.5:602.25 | 0.04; 17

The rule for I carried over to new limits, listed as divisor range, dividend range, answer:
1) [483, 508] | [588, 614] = 0.94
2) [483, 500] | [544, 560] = 0.66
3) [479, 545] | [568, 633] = 1.09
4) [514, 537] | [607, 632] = 1.21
